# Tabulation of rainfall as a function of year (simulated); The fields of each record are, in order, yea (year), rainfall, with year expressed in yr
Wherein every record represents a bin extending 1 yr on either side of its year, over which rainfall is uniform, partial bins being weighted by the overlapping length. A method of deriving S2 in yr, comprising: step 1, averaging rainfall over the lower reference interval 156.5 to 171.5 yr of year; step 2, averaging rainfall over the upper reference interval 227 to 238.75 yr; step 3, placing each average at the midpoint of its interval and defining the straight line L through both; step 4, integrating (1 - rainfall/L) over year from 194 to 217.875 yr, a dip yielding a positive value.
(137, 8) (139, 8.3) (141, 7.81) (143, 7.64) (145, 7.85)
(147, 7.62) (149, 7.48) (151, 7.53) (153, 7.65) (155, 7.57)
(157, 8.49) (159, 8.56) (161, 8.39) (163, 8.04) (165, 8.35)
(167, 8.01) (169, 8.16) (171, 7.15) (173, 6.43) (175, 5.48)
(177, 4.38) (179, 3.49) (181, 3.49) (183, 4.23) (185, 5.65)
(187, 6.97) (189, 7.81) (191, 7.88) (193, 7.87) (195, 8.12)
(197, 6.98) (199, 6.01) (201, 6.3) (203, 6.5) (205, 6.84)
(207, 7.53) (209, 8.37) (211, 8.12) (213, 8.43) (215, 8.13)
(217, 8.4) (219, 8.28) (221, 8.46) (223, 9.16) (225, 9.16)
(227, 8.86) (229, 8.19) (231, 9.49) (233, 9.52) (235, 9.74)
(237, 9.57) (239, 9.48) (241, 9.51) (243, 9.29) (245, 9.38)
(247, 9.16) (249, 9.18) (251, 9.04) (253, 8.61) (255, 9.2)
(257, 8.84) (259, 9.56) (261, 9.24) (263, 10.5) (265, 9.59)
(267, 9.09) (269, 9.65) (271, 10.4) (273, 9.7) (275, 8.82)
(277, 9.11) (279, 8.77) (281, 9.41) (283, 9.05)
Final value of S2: 3.7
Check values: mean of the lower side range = 8.17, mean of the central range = 7.47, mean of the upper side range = 9.28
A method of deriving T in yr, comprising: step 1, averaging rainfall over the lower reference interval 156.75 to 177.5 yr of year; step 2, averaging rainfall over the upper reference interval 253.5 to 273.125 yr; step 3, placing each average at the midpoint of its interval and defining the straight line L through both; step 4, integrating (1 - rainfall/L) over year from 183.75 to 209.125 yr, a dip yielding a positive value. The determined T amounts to 3.2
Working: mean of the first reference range 7.44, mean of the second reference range 9.55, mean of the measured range 7.07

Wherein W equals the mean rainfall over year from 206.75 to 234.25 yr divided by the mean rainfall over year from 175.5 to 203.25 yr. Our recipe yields 1.4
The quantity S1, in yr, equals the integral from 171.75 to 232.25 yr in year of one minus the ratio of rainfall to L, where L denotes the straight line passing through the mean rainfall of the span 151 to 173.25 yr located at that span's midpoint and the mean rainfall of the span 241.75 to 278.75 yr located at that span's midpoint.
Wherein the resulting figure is 9.7 yr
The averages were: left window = 7.92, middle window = 7.18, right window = 9.34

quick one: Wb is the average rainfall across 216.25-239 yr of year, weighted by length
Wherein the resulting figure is 9.01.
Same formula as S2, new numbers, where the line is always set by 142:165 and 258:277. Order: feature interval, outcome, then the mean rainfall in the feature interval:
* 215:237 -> 0.2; 8.92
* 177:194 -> 5.2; 5.83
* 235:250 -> -0.3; 9.39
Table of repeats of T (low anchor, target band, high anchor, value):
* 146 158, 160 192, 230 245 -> 6.6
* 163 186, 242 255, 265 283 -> -1.0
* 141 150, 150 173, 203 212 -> -0.8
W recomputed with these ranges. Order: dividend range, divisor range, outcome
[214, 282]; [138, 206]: 1.31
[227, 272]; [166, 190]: 1.58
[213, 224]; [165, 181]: 1.38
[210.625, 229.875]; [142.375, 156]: 1.12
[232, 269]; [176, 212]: 1.45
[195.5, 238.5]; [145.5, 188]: 1.20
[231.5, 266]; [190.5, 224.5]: 1.21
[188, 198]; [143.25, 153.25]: 1.01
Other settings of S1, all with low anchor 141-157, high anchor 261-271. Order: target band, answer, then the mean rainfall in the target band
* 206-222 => 1.1 yr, 8.21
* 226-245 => -0.2 yr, 9.3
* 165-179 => 2.7 yr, 6.5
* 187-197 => 0.8 yr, 7.73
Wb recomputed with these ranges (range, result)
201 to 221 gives 7.8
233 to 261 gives 9.28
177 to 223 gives 6.98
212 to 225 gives 8.53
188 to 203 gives 7.23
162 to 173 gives 7.8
